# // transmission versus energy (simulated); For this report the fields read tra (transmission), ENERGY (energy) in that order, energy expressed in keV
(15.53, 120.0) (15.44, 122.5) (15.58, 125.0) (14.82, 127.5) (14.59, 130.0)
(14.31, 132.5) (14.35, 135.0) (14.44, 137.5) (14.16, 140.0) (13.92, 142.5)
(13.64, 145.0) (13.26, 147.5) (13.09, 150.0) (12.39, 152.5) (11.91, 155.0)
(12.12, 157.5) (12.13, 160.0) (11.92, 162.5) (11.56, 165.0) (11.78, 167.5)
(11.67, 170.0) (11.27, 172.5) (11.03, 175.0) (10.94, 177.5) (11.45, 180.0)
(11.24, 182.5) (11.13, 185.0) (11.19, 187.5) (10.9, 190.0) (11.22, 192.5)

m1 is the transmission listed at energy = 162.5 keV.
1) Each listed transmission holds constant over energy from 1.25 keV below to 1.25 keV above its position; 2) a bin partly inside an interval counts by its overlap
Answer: 11.92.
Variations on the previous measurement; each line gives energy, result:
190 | 10.9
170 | 11.67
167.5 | 11.78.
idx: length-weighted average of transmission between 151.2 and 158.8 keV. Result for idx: 12.1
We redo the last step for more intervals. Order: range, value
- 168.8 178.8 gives 11.2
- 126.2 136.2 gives 14.5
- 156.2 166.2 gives 11.9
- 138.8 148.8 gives 13.7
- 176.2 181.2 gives 11.2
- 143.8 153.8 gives 13.1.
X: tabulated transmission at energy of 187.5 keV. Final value 11.19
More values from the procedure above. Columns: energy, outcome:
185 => 11.13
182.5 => 11.24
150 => 13.09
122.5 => 15.44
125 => 15.58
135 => 14.35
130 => 14.59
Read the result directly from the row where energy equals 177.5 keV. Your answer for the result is 10.94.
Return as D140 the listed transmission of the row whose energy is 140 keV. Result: 14.16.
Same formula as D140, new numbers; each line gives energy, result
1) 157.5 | 12.12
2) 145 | 13.64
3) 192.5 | 11.22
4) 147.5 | 13.26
